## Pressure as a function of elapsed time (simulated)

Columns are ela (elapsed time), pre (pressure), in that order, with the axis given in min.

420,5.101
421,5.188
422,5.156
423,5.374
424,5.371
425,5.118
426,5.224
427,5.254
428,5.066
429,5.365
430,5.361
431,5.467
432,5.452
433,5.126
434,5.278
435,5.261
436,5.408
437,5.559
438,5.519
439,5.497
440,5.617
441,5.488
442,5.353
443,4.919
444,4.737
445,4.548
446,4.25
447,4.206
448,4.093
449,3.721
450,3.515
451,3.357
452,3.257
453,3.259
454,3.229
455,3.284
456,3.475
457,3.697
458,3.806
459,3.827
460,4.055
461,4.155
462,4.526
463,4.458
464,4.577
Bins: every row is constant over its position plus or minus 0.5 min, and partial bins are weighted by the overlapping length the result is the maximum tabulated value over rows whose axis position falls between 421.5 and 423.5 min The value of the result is 5.374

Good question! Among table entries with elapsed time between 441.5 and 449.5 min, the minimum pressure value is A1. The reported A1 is 3.721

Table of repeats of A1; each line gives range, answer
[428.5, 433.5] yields 5.126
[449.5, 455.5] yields 3.229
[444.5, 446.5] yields 4.25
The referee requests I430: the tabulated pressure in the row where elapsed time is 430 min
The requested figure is 5.361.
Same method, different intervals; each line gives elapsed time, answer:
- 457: 3.697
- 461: 4.155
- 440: 5.617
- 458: 3.806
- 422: 5.156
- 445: 4.548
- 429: 5.365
